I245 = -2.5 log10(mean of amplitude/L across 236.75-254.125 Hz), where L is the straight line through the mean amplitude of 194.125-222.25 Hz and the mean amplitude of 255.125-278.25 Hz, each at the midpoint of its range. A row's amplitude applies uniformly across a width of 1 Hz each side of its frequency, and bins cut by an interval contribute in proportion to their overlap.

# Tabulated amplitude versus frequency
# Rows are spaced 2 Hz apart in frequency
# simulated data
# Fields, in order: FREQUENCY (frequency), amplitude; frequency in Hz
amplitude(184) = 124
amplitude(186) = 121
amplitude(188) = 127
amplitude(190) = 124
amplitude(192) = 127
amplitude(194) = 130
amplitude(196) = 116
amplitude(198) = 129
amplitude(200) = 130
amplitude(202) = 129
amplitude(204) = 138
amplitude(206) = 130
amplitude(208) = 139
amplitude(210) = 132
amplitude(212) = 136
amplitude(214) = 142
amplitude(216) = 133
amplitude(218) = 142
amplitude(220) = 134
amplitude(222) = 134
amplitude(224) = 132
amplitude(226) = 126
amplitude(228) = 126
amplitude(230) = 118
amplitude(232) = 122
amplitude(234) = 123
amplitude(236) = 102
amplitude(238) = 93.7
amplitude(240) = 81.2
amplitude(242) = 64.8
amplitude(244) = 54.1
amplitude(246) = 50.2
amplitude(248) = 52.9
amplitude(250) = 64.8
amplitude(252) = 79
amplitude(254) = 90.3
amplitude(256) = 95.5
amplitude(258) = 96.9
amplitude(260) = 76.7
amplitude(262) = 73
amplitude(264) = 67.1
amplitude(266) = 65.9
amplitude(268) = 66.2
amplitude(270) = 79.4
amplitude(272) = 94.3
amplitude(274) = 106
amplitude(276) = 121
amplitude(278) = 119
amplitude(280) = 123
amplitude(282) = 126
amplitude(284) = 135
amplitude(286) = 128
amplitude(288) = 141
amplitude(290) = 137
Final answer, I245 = 0.437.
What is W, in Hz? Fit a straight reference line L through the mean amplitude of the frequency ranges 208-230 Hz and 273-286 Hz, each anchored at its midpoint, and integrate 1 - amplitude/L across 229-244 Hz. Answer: 3.8 Hz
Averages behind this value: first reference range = 133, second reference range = 122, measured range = 97.6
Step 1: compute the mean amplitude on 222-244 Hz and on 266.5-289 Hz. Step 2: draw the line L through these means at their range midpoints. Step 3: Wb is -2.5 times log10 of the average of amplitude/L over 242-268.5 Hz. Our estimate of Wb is 0.46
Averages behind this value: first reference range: 108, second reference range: 112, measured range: 71.6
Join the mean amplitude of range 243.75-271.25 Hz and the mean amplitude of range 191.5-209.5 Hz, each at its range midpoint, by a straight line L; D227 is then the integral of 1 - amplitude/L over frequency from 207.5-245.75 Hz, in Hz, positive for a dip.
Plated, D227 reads -4.0 Hz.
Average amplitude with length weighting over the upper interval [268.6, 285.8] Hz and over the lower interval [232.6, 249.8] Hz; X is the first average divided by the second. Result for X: 1.44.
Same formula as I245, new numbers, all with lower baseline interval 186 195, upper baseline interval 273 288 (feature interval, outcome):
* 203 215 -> -0.09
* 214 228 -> -0.07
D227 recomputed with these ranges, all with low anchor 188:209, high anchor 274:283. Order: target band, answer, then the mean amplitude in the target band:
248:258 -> 3.43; 80.9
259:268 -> 3.83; 70.2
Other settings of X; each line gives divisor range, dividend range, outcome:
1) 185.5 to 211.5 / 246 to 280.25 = 0.66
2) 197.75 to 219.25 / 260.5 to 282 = 0.69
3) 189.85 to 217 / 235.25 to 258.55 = 0.58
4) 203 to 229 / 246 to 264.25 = 0.57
